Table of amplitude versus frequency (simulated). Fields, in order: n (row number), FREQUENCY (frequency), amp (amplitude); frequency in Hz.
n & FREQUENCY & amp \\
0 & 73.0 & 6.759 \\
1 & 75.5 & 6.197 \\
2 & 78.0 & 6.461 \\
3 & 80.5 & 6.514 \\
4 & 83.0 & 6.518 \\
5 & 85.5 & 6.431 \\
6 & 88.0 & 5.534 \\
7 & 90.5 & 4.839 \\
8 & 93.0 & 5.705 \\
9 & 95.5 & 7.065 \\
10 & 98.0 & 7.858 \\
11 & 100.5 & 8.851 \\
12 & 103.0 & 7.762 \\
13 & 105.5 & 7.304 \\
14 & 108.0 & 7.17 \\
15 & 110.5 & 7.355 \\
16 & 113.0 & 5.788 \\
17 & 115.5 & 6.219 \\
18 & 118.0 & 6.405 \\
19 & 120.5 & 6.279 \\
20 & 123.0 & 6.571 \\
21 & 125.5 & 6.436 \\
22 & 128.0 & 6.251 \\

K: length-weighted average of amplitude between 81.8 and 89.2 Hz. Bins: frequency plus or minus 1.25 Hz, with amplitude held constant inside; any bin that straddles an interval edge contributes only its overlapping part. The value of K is 6.16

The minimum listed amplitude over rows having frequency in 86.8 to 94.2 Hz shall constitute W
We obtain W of 4.839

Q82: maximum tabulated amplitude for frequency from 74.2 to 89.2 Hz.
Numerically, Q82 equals 6.518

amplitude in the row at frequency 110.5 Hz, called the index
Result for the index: 7.355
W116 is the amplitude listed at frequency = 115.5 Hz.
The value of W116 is 6.219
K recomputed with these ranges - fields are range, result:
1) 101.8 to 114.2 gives 7.08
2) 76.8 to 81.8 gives 6.49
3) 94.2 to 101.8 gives 7.91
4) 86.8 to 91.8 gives 5.19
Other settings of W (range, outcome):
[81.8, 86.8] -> 6.431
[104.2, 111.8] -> 7.17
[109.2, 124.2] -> 5.788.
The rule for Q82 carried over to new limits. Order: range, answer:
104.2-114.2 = 7.355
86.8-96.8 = 7.065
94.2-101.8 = 8.851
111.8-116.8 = 6.219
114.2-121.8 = 6.405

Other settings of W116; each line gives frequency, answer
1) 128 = 6.251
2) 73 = 6.759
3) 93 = 5.705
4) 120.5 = 6.279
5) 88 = 5.534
